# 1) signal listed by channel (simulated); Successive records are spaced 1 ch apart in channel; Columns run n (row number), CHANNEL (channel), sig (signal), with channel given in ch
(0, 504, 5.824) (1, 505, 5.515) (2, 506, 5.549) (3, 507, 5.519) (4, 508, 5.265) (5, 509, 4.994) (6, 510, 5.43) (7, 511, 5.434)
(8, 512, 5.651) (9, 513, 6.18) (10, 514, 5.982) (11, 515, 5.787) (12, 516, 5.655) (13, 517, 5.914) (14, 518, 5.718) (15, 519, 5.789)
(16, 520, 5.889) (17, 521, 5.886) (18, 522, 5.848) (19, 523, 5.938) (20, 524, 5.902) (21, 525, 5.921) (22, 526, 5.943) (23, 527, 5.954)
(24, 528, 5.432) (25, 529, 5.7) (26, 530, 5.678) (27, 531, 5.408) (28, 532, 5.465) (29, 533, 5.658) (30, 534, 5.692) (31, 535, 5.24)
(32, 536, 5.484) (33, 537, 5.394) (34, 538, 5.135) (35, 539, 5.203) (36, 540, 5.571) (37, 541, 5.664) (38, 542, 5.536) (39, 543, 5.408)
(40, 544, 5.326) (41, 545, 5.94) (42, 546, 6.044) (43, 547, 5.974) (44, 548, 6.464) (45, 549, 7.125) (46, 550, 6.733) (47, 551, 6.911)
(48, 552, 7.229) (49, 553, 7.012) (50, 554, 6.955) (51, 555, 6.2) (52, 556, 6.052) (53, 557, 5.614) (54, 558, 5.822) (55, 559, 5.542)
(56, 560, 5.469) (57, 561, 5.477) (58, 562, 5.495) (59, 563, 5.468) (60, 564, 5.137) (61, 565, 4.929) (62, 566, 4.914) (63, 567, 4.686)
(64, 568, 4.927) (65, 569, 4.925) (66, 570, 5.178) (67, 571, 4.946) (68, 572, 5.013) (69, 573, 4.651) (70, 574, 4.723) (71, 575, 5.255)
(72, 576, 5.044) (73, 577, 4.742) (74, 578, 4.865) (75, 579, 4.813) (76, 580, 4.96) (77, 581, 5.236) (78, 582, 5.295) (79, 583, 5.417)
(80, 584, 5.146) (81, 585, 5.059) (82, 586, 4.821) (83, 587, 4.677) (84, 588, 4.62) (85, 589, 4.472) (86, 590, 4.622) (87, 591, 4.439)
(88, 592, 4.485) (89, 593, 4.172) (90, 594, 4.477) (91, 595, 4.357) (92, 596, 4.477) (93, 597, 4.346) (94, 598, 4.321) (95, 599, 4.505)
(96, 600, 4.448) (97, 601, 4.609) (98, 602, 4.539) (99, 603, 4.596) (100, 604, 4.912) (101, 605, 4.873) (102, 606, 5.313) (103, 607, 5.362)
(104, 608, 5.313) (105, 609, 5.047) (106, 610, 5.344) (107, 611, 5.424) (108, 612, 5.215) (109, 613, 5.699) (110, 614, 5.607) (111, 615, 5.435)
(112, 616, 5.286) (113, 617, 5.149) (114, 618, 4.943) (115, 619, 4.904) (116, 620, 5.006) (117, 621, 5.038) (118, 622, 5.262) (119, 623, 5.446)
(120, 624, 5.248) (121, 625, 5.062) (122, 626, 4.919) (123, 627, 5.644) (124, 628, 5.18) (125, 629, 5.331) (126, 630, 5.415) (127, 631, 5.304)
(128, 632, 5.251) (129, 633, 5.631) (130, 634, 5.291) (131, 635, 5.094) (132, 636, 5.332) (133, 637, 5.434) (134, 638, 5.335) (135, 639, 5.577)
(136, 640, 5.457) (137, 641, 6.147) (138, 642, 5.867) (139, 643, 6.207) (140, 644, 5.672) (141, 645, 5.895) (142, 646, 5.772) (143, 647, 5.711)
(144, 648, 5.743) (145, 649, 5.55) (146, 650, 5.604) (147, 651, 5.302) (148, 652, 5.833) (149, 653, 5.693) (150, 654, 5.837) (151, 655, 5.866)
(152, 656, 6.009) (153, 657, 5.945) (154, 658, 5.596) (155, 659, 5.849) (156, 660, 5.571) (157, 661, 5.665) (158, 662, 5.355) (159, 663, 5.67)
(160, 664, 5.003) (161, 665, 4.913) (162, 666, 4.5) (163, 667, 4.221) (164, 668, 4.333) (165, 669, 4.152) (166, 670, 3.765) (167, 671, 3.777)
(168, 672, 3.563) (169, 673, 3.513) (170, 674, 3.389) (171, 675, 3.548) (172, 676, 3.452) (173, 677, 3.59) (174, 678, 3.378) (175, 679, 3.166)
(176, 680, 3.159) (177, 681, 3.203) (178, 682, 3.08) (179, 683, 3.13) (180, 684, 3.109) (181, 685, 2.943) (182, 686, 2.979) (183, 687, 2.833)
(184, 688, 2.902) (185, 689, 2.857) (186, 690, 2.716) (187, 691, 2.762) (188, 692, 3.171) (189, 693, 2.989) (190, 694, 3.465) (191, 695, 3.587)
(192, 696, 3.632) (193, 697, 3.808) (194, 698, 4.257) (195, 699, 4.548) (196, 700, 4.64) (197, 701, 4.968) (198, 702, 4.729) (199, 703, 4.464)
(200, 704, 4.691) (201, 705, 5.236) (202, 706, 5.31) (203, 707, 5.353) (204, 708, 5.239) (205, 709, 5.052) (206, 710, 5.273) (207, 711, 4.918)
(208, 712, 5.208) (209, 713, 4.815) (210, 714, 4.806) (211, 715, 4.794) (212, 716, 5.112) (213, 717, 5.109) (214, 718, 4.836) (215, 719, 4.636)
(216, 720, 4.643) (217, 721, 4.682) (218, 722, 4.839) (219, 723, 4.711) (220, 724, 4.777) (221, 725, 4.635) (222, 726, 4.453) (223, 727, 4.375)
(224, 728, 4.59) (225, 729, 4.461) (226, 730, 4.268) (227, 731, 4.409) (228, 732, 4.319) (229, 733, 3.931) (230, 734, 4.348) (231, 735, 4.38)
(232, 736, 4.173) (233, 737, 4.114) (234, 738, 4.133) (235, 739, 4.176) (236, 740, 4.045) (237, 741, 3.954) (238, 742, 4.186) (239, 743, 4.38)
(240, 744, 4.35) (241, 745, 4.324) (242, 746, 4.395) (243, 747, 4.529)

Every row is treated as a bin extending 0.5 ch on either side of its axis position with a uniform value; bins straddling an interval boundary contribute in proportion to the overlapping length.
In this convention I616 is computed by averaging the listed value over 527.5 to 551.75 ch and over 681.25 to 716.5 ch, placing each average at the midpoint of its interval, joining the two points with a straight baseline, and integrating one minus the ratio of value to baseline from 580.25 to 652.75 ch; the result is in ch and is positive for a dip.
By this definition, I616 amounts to -3.31 ch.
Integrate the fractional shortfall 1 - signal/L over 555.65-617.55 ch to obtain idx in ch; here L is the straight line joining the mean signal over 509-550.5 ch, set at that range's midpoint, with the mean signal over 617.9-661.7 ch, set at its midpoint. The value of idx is 7.0 ch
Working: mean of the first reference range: 5.75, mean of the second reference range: 5.51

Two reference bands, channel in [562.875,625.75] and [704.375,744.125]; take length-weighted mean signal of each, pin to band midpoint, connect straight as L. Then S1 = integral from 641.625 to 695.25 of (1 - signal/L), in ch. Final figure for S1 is 4.2 ch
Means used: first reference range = 4.94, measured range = 4.4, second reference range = 4.63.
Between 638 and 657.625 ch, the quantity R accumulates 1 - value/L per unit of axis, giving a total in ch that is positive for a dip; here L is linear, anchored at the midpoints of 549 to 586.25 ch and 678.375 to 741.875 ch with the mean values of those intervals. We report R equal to -4.2 ch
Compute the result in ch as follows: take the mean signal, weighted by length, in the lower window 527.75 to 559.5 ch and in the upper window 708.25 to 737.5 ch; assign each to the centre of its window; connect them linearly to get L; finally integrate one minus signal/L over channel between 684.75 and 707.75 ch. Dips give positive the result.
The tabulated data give 4.5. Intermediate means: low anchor 5.9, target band 3.89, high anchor 4.65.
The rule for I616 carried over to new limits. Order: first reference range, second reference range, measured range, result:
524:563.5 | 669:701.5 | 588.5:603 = 1.5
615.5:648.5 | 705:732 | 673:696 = 8.6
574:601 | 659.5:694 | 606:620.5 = -2.7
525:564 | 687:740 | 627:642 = -1.1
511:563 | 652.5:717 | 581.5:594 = 1.3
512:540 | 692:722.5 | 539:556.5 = -2.0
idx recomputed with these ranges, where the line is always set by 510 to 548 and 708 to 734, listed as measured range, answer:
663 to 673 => 1.4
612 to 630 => -0.1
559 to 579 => 1.6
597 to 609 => 1.2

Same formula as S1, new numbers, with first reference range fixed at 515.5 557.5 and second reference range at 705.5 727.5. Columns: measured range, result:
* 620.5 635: 0.28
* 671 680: 2.93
